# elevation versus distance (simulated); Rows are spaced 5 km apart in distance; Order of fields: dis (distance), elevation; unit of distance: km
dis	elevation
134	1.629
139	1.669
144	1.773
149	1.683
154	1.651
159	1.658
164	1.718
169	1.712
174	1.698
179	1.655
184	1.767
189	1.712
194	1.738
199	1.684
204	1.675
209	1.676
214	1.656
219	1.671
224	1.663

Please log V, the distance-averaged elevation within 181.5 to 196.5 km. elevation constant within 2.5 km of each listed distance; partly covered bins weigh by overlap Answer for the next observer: 1.74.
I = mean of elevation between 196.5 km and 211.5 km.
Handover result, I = 1.68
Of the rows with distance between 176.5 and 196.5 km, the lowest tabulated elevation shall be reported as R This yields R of 1.655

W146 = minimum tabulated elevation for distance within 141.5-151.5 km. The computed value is 1.683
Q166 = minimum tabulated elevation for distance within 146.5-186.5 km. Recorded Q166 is 1.651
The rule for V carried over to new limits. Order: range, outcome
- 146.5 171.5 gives 1.68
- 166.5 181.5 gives 1.69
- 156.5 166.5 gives 1.69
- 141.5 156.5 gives 1.7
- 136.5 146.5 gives 1.72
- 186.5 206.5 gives 1.7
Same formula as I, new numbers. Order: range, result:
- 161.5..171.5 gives 1.71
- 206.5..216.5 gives 1.67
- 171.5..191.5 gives 1.71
